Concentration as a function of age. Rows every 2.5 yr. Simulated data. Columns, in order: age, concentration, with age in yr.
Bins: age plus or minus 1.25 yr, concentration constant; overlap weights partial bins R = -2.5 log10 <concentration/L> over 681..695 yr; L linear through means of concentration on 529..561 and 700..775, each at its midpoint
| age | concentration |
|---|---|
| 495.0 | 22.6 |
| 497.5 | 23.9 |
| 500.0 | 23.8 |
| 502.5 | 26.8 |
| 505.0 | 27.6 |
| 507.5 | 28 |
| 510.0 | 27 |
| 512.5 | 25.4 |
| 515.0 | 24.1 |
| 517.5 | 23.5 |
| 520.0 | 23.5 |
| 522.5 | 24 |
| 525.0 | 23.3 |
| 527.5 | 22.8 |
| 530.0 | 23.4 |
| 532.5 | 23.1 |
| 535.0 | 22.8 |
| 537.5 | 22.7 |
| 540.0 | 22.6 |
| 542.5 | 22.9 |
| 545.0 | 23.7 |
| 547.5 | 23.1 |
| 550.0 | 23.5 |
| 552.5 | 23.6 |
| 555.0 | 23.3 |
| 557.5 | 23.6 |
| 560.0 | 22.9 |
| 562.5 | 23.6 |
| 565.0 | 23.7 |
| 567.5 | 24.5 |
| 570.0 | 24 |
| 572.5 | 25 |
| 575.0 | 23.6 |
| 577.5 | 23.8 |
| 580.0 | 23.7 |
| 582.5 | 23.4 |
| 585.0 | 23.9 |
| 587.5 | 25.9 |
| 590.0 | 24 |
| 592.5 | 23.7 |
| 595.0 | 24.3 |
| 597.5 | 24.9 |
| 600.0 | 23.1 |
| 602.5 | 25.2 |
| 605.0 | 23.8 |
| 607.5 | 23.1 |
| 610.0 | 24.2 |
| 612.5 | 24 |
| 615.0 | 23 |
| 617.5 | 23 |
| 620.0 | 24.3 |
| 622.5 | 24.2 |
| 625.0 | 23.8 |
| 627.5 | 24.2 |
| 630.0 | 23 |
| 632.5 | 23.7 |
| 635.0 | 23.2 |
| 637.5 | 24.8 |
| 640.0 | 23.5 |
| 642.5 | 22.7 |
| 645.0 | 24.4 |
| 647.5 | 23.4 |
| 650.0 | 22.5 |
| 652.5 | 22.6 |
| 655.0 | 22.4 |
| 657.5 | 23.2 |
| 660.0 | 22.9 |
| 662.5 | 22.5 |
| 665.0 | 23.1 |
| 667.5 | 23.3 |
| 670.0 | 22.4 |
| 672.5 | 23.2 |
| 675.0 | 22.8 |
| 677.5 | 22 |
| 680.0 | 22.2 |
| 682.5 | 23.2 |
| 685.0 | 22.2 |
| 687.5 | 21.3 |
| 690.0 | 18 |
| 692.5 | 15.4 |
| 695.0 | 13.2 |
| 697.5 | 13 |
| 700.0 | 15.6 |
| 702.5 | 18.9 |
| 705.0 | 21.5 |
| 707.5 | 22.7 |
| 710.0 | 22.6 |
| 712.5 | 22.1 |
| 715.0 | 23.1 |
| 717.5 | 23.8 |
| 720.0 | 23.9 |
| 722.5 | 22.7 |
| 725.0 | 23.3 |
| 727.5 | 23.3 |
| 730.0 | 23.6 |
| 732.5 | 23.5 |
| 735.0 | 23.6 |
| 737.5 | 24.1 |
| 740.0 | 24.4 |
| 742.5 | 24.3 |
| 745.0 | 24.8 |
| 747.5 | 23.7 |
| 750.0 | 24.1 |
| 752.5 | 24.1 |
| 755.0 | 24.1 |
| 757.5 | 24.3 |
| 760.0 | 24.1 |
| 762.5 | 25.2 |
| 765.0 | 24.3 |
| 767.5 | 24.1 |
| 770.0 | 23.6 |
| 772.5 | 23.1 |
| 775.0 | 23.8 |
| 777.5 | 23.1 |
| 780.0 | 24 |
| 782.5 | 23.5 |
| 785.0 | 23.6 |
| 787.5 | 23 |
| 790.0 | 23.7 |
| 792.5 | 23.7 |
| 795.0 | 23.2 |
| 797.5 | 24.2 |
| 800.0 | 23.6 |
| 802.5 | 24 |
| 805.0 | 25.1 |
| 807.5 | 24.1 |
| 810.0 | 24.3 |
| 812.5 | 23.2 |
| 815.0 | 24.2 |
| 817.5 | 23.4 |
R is 0.196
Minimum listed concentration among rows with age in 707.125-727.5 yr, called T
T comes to 22.1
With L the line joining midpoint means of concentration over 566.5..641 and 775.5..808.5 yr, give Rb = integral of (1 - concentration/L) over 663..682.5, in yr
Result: 0.94 yr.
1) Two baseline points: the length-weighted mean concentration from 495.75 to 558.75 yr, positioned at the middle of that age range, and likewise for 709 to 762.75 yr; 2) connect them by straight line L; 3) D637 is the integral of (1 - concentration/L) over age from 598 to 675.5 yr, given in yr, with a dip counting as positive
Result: 1.5 yr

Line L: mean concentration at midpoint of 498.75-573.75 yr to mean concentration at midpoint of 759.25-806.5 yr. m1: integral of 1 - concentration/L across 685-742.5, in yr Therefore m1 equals 6.6 yr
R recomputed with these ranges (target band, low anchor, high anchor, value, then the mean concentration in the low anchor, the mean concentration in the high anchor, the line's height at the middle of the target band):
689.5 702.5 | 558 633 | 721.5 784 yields 0.49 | 23.9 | 23.9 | 23.9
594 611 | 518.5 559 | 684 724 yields -0.10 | 23.2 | 20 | 22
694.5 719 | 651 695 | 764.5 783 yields 0.13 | 21.7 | 23.7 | 22.3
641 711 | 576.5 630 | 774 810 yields 0.13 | 24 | 23.8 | 23.9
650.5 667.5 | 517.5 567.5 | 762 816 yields 0.03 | 23.3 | 23.8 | 23.6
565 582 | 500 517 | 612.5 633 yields 0.03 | 26.2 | 23.7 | 24.7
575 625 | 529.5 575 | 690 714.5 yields -0.10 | 23.4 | 18.5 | 21.9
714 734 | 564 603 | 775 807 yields 0.02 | 24.2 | 23.7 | 23.9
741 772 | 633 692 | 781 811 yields -0.03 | 22.6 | 23.8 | 23.5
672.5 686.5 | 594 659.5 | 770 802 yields 0.05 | 23.6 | 23.6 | 23.6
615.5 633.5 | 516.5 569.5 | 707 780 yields -0.01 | 23.3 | 23.7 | 23.5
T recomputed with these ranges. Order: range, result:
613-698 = 13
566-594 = 23.4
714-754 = 22.7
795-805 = 23.2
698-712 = 15.6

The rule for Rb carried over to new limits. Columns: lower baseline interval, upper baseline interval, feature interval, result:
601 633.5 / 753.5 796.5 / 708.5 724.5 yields 0.5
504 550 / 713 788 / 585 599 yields -0.3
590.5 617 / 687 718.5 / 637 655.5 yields -1.1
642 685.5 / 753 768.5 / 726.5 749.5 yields 0.1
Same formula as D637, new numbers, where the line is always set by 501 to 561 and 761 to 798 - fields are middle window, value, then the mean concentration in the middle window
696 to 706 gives 2.85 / 17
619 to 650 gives 0.27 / 23.7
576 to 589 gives -0.08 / 24.1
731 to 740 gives -0.01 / 23.8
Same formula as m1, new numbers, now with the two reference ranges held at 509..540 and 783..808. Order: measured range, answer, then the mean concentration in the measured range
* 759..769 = -0.3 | 24.4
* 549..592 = -0.3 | 23.9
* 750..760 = -0.2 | 24.1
